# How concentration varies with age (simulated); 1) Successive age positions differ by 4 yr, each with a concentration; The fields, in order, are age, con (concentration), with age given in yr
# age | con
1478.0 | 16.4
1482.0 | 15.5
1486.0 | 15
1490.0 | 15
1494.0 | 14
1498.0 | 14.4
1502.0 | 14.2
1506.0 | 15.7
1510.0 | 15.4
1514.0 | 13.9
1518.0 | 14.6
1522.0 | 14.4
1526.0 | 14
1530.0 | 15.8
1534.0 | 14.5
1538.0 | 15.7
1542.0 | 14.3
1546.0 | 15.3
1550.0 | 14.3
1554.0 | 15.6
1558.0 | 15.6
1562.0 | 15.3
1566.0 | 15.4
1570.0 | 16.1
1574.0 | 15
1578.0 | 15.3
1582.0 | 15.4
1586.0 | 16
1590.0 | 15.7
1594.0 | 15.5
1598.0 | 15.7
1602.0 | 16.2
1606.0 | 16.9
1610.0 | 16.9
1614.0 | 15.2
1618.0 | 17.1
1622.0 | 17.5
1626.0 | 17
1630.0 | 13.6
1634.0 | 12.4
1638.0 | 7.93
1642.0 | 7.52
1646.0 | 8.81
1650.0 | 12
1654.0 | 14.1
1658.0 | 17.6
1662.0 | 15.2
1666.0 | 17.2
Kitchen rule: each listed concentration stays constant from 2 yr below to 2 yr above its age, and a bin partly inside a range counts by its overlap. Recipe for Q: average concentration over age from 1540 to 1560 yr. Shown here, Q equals 15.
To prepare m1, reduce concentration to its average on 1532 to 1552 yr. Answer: 14.8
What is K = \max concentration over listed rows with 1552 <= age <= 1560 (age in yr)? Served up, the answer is 15.6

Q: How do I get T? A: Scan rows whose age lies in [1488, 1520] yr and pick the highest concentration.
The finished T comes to 15.7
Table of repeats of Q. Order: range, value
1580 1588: 15.7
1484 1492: 15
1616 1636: 15.5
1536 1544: 15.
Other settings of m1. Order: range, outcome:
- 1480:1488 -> 15.2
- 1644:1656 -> 11.6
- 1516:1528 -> 14.3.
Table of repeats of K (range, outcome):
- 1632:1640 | 12.4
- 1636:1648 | 8.81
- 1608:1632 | 17.5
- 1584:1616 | 16.9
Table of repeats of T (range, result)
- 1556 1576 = 16.1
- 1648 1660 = 17.6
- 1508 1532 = 15.8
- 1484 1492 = 15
